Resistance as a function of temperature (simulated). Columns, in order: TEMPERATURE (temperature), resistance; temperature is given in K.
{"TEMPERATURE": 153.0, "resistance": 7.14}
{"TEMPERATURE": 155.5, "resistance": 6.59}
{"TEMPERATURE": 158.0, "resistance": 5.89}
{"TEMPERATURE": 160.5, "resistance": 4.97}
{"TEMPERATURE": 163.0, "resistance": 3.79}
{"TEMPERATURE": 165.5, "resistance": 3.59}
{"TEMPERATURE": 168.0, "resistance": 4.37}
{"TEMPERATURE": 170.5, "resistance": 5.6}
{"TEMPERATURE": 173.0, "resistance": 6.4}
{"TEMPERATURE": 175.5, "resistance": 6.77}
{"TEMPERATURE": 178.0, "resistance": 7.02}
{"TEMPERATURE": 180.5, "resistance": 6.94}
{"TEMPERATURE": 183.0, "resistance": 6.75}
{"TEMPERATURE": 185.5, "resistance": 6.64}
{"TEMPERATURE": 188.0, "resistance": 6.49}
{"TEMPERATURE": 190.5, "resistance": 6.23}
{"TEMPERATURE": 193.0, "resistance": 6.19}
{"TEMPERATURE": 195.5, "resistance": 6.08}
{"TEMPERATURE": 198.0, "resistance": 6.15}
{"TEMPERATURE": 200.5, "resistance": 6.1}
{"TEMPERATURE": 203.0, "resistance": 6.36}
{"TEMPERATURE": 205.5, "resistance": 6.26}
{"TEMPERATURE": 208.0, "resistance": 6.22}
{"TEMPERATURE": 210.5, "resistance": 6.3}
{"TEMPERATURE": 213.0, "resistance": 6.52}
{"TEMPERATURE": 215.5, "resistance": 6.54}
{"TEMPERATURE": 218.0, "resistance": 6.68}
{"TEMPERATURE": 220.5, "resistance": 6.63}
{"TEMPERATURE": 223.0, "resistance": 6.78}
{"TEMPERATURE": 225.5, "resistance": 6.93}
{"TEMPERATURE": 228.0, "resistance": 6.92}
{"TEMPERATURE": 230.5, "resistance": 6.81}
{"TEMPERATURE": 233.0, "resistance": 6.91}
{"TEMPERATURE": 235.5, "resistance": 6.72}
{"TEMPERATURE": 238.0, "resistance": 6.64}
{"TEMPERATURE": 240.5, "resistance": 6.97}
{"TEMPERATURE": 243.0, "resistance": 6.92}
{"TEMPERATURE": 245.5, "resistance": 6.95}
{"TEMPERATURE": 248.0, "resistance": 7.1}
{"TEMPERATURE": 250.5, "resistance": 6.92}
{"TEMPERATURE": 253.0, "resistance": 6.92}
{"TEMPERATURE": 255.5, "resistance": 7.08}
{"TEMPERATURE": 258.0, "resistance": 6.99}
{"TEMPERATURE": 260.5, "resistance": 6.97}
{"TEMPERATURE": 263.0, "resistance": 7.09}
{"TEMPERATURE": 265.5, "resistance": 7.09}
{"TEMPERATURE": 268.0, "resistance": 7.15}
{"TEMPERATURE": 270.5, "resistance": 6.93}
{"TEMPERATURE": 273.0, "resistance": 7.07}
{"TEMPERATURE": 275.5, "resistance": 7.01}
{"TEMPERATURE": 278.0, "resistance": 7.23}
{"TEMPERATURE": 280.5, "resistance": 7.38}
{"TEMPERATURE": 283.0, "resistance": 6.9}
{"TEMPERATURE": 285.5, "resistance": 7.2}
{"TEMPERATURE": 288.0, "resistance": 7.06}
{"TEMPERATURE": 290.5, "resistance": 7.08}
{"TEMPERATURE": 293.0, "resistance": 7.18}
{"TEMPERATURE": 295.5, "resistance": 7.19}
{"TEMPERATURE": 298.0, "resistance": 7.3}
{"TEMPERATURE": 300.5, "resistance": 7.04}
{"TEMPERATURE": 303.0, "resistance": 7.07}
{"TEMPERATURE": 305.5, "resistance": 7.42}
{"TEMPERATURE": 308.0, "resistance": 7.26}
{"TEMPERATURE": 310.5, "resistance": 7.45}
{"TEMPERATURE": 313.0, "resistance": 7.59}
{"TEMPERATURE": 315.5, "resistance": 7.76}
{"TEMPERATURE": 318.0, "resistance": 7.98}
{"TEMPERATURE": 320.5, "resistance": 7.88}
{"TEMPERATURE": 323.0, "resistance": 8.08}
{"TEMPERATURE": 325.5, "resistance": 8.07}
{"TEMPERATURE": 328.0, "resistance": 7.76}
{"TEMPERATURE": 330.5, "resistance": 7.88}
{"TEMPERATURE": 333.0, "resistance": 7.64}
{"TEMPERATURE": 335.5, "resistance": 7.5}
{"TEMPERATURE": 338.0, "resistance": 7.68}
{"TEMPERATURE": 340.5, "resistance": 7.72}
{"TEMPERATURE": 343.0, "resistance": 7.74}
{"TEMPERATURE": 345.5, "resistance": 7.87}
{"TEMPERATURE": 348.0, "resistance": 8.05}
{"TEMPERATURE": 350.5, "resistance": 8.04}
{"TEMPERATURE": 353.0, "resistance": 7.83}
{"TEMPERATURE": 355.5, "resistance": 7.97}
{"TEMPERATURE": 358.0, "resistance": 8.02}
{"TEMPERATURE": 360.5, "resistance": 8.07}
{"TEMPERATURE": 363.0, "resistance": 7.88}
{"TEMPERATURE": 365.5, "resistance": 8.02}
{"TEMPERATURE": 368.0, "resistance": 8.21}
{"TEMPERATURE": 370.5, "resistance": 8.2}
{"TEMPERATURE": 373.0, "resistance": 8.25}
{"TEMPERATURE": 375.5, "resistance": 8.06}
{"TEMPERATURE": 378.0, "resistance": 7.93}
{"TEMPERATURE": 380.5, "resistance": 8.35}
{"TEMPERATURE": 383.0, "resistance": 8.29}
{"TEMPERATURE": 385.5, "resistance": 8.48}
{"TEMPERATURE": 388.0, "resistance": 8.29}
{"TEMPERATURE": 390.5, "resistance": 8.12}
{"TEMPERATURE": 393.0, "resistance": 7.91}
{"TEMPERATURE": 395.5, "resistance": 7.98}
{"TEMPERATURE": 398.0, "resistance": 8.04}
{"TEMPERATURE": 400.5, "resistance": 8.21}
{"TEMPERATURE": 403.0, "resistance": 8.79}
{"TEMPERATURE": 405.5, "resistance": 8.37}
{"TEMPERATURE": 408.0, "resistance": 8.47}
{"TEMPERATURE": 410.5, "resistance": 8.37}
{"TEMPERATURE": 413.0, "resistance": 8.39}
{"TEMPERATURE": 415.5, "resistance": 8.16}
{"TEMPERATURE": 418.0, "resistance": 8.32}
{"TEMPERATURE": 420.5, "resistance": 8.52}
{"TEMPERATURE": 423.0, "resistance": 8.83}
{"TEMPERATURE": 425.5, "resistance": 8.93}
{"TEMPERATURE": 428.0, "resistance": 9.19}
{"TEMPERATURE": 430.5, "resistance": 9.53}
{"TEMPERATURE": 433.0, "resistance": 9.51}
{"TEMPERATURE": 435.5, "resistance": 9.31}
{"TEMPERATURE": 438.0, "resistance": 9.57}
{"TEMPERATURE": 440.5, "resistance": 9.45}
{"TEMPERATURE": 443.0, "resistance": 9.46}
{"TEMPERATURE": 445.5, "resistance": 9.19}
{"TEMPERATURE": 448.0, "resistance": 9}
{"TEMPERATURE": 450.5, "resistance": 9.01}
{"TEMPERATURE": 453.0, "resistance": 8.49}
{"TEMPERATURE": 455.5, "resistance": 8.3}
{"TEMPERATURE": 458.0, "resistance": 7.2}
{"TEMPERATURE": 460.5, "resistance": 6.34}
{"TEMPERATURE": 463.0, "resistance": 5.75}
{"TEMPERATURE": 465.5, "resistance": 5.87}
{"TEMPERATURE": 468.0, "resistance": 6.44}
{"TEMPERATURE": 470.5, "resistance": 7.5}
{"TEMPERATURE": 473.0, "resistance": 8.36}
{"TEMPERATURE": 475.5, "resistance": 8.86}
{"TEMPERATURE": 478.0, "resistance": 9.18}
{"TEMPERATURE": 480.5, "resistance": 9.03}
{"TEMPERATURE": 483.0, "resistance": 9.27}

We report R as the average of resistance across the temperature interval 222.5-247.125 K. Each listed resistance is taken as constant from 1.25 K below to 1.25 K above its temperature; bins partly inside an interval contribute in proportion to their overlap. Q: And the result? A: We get 6.86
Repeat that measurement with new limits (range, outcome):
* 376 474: 8.31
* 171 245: 6.58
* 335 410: 8.09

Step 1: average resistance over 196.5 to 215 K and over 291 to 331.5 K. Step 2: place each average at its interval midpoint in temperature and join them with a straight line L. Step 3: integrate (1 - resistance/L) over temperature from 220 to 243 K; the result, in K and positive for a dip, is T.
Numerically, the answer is -0.8 K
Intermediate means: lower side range 6.28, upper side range 7.55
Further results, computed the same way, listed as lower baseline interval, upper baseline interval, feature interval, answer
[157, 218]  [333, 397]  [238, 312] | -1.0 K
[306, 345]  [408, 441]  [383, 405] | 0.8 K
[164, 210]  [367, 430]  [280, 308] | 0.3 K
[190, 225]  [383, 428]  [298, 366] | -0.9 K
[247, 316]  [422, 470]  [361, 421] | -2.0 K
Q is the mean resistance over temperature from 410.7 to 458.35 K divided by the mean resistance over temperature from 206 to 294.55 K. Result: 1.3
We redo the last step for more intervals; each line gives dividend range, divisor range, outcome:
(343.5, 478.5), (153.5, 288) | 1.27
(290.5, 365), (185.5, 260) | 1.16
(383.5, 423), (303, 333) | 1.08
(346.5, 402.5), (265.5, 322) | 1.11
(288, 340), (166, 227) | 1.19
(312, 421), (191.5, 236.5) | 1.24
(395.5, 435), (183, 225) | 1.35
